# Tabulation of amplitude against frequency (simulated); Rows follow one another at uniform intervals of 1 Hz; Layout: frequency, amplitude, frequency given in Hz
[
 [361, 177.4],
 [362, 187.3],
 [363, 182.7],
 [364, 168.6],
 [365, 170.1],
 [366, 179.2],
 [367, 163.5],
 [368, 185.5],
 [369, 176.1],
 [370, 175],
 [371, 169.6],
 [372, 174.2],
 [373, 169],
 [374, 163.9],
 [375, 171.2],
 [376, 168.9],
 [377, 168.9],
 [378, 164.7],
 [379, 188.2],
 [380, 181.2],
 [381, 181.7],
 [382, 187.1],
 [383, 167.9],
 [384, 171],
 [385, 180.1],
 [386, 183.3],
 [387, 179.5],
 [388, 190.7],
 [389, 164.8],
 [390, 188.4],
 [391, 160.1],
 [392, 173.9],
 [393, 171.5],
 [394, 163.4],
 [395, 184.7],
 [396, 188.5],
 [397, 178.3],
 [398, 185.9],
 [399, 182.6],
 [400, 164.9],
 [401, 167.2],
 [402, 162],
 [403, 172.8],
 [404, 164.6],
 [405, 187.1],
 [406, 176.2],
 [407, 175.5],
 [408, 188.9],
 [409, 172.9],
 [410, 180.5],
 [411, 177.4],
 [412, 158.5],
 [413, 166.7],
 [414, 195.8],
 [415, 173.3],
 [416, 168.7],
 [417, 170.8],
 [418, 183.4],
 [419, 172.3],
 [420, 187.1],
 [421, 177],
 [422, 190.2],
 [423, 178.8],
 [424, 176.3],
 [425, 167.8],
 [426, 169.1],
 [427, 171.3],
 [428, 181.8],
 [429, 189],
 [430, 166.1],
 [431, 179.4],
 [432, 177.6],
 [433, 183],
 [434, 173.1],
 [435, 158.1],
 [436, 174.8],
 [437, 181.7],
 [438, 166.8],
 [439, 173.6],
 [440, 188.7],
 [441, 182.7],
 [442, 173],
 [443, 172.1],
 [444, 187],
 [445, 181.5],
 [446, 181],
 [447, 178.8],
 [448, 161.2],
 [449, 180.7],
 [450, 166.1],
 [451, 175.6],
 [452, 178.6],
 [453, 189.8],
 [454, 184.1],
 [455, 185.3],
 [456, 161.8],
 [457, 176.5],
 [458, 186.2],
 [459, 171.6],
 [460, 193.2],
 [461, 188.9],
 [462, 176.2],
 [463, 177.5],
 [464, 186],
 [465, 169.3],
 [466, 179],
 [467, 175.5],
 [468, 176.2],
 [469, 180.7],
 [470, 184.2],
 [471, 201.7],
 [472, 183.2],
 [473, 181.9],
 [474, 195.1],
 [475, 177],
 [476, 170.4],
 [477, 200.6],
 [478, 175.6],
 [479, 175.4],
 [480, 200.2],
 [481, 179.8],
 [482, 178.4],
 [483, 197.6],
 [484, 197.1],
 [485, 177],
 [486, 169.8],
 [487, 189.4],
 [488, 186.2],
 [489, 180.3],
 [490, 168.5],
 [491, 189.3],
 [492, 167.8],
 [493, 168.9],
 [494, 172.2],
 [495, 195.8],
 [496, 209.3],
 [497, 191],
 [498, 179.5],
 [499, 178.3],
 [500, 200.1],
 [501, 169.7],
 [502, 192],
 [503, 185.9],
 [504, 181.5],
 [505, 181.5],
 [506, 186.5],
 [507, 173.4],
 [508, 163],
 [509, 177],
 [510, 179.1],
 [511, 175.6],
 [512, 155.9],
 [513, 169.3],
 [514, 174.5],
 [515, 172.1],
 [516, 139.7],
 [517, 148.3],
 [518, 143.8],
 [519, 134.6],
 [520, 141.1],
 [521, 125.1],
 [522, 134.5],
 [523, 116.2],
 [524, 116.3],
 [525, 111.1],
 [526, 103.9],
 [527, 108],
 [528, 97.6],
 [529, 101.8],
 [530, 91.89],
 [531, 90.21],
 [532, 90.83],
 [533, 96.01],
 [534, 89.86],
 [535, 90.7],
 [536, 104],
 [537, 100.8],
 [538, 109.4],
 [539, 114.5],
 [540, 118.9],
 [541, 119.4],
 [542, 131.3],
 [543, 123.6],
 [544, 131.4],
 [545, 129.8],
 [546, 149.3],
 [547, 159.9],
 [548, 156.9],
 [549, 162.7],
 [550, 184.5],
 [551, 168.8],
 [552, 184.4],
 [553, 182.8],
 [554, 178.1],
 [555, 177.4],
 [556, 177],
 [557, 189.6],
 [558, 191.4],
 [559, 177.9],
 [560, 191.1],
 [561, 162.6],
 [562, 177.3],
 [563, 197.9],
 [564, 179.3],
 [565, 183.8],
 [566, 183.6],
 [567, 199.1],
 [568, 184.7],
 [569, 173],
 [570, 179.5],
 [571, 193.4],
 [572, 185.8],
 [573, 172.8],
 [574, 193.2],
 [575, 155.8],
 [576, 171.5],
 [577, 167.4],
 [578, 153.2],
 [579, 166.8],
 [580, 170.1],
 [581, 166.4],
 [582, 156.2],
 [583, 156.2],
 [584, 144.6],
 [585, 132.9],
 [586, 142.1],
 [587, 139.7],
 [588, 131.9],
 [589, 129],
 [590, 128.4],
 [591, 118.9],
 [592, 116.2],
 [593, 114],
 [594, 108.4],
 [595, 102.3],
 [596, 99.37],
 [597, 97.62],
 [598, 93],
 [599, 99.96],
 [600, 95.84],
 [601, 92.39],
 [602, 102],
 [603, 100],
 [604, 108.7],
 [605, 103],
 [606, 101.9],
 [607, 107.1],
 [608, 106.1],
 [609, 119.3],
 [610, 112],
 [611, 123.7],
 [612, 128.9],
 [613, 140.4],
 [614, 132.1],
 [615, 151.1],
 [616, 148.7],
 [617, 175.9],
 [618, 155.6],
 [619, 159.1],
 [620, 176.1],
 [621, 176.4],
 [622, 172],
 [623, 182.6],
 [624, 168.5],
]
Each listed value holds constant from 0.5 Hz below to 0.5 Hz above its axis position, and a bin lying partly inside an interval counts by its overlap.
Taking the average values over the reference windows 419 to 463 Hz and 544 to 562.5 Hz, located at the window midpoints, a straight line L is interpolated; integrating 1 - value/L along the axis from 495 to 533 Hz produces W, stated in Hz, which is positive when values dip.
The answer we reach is 4.96 Hz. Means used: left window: 178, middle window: 151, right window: 171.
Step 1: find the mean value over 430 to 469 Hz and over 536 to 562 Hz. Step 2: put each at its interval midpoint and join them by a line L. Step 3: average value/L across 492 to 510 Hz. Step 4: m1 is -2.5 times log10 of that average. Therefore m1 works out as -0.10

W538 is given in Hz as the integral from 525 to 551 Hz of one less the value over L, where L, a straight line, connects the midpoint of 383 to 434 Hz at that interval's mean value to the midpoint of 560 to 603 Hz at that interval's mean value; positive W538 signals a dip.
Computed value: 6.0 Hz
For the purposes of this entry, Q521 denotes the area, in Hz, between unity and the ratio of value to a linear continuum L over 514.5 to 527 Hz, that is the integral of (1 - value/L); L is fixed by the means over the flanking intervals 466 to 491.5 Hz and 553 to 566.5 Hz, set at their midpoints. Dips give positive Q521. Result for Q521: 3.5 Hz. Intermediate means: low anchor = 184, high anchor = 182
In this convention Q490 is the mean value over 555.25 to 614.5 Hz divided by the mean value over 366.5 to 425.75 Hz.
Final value 0.8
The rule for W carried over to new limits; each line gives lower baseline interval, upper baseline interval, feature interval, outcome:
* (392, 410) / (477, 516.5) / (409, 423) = -0.04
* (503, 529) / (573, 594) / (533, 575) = -3.27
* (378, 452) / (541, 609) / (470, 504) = -4.23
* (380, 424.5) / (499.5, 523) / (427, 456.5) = -0.80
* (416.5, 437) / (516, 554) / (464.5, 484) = -3.65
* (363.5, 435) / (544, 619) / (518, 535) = 5.10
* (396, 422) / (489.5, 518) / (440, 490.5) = -1.40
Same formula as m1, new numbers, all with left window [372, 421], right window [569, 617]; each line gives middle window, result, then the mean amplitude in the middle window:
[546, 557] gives -0.21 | 173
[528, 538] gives 0.46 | 96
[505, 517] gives -0.12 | 169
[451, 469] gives -0.11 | 180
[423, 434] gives -0.05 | 176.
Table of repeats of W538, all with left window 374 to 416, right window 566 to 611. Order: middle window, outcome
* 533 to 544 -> 2.7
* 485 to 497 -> -2.0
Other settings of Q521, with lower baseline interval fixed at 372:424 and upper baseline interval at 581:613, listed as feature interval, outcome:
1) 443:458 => -1.6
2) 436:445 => -0.8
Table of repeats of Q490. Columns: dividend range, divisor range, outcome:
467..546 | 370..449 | 0.89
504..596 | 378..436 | 0.84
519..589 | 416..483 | 0.83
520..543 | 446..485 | 0.60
